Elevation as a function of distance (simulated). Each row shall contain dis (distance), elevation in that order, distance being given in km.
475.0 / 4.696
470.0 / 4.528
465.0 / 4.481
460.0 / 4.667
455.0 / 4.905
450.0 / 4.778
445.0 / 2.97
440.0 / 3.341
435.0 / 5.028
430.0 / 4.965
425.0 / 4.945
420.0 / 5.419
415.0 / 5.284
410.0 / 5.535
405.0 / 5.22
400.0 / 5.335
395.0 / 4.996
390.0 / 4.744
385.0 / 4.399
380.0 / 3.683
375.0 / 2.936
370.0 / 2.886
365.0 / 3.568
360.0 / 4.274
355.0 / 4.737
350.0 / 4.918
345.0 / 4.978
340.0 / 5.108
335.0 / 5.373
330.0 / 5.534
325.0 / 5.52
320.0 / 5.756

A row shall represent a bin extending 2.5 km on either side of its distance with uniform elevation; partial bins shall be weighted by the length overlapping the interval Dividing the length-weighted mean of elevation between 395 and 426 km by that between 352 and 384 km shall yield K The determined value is 1.41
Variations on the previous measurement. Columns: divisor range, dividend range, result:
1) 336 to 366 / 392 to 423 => 1.13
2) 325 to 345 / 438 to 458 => 0.76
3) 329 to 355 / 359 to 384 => 0.68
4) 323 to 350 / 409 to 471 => 0.89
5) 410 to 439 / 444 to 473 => 0.88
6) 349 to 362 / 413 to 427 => 1.13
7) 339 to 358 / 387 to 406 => 1.03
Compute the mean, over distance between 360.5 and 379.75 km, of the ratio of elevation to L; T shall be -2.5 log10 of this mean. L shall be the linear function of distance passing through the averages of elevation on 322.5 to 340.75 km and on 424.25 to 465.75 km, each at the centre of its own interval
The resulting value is 0.46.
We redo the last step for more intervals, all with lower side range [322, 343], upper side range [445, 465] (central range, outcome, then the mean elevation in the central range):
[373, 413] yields 0.07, 4.64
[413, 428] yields -0.10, 5.21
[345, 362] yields 0.12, 4.7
